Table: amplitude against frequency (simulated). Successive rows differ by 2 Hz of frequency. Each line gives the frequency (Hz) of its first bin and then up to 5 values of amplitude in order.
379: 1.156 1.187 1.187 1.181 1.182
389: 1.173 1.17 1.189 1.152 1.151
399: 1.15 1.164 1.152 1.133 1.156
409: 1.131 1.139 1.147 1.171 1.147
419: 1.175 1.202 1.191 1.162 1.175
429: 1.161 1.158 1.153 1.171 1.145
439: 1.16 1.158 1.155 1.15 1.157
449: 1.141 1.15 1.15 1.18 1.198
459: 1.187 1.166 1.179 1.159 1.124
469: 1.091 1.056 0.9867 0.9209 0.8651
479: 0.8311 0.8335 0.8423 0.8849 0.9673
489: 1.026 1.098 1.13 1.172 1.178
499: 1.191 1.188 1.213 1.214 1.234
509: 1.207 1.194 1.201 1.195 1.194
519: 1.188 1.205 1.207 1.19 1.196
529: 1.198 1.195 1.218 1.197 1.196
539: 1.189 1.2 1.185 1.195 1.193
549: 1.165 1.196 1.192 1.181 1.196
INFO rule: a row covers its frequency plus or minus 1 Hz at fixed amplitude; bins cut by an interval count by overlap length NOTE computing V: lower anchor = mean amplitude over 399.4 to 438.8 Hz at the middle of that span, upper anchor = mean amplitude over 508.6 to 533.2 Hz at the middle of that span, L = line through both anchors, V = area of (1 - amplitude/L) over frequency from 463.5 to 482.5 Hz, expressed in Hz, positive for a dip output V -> 3.1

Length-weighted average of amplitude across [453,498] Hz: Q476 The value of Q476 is 1.05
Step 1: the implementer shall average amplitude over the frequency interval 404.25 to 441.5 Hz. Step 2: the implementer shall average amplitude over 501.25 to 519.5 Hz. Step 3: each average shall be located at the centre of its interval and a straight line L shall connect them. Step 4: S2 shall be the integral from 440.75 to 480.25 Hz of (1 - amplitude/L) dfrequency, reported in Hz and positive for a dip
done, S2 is 2.7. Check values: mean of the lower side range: 1.16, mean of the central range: 1.1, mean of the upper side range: 1.2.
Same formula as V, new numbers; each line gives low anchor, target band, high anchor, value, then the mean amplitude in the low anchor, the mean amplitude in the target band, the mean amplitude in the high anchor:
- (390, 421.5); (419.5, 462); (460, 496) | -3.0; 1.16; 1.17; 1.02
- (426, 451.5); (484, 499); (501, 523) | 1.5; 1.16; 1.07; 1.2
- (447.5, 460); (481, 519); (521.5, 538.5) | 2.0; 1.17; 1.12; 1.2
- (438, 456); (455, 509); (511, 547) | 4.3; 1.16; 1.08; 1.2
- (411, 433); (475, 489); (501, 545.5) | 3.6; 1.17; 0.885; 1.2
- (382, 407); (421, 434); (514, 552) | 0.0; 1.16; 1.17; 1.19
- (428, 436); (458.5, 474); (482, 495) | -0.7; 1.16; 1.12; 1.01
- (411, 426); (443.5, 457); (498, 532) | 0.2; 1.17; 1.16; 1.2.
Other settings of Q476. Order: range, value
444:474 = 1.14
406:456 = 1.16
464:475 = 1.07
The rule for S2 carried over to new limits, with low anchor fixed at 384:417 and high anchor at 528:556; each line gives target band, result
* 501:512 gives -0.24 Hz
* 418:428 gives -0.15 Hz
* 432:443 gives 0.10 Hz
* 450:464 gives -0.01 Hz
